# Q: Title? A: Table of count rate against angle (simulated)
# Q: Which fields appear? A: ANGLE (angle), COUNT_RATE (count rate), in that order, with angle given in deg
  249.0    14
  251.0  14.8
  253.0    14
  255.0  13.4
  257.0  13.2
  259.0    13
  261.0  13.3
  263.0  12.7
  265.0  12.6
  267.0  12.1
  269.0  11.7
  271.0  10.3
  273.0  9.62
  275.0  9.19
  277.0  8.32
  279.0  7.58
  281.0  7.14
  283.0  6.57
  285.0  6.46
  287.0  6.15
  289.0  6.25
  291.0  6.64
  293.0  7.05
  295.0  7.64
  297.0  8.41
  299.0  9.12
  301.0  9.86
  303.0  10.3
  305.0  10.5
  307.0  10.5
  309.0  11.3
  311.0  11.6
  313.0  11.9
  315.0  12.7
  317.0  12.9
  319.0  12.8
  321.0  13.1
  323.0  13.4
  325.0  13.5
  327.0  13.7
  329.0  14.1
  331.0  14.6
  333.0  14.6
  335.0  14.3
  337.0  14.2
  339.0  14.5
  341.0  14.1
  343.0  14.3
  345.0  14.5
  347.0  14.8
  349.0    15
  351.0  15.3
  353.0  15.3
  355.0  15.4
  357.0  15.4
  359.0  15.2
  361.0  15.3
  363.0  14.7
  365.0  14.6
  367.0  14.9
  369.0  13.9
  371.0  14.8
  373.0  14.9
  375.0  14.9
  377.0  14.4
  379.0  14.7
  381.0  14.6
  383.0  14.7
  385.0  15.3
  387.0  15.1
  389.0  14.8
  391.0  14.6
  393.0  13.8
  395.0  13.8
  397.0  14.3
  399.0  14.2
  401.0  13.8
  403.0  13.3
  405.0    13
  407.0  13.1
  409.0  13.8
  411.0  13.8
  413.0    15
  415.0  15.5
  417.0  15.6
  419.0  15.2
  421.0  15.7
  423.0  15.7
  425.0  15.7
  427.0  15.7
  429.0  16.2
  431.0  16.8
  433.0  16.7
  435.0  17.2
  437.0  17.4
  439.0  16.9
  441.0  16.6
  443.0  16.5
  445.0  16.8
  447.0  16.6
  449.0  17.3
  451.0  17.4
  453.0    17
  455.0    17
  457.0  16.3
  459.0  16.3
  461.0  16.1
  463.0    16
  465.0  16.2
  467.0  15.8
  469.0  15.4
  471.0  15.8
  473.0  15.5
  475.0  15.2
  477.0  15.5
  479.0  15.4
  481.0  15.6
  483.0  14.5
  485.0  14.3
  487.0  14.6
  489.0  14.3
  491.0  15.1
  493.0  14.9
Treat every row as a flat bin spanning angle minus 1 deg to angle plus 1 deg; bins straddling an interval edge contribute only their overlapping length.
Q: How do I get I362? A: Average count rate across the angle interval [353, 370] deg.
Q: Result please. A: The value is 14.9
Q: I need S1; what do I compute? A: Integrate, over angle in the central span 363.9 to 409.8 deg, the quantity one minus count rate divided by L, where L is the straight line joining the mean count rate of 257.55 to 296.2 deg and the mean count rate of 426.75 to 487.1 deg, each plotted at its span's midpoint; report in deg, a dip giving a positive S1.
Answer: -3.0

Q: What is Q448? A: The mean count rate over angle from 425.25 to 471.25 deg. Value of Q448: 16.5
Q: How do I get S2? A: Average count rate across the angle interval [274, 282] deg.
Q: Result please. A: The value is 8.06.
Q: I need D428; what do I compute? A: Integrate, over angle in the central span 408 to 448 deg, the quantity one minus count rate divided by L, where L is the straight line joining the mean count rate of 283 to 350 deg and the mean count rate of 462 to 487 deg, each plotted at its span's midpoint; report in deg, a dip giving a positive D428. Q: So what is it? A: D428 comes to -4.7 deg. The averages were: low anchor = 11.6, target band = 16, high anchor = 15.4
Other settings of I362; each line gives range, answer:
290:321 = 10.3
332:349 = 14.4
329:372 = 14.7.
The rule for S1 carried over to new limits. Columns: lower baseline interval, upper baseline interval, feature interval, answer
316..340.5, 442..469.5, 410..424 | 0.4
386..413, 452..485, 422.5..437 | -1.6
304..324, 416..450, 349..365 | -1.8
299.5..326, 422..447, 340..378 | -3.4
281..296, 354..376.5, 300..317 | -4.5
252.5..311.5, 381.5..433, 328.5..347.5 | -3.7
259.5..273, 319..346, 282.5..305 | 8.8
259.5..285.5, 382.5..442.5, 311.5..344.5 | -4.5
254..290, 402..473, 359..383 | -2.2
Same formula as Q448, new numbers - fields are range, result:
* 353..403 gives 14.7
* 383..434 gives 14.8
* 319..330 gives 13.5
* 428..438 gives 16.9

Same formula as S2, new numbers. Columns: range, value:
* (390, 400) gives 14.1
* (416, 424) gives 15.5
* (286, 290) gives 6.2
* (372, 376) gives 14.9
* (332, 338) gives 14.4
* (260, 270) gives 12.5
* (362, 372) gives 14.6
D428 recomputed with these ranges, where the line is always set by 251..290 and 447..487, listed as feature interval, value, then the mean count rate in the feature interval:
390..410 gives 0.3 deg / 13.8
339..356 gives -3.1 deg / 14.8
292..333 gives 0.1 deg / 11.5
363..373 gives -1.2 deg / 14.6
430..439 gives -1.2 deg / 17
